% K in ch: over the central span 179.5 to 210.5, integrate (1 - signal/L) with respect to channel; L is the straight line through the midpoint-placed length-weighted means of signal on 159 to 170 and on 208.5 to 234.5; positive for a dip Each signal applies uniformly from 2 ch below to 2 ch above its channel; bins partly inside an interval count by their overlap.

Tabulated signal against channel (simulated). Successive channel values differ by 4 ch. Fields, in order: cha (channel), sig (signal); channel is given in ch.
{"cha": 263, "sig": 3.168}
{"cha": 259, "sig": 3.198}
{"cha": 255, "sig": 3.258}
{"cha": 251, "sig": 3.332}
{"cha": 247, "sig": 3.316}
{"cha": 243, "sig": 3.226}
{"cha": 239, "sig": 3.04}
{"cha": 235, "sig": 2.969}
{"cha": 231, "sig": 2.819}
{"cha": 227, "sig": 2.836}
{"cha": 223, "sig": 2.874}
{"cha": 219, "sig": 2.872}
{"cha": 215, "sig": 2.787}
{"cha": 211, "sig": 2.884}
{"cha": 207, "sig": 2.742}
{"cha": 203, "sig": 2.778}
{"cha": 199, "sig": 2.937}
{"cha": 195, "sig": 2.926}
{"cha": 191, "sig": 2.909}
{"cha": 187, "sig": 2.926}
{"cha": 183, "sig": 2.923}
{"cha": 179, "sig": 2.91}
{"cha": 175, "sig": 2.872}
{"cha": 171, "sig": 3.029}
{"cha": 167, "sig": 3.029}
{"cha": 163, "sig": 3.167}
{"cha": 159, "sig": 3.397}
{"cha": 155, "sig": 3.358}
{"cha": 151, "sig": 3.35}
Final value 1.1 ch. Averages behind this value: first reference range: 3.15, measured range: 2.88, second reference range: 2.85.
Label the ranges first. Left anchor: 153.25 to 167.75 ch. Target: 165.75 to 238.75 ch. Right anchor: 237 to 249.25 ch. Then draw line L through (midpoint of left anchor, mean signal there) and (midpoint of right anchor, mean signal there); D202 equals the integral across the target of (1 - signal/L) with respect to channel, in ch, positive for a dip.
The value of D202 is 7.53 ch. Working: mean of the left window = 3.25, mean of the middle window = 2.89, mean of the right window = 3.2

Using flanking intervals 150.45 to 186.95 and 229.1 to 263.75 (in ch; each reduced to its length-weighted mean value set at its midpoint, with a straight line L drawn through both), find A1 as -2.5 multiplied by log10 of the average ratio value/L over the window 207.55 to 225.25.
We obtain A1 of 0.10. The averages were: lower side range 3.1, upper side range 3.15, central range 2.84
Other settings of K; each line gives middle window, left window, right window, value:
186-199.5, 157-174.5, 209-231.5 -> 0.3 ch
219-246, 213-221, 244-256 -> 0.7 ch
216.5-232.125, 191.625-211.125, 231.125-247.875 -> 0.8 ch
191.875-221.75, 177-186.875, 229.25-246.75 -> 1.3 ch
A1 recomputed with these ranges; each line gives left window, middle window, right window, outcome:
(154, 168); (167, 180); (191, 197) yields 0.06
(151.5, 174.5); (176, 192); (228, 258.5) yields 0.09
